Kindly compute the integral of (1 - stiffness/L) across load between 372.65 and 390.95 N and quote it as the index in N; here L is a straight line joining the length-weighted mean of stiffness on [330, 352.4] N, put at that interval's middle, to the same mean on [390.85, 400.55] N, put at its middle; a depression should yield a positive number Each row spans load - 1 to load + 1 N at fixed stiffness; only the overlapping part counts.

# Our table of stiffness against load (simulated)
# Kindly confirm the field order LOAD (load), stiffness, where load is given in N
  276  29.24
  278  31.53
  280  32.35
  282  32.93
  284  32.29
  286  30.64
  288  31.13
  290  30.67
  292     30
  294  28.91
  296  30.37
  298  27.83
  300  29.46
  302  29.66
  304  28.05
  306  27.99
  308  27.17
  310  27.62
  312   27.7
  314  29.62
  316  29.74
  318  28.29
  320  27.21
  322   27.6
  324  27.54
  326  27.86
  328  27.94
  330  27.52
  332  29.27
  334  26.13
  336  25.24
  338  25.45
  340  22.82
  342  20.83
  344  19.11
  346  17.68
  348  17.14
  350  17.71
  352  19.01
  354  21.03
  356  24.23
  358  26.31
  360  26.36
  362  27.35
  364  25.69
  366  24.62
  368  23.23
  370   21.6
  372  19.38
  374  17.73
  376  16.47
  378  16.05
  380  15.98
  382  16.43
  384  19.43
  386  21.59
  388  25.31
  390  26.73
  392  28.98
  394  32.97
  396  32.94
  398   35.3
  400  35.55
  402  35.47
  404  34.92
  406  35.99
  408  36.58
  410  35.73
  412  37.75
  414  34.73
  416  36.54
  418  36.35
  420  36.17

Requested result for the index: 6.5 N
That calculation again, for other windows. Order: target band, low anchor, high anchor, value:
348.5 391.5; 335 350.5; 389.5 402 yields 8.05 N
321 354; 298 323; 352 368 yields 3.48 N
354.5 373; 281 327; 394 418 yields 4.86 N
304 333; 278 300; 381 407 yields 2.14 N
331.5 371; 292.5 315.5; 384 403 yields 8.58 N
